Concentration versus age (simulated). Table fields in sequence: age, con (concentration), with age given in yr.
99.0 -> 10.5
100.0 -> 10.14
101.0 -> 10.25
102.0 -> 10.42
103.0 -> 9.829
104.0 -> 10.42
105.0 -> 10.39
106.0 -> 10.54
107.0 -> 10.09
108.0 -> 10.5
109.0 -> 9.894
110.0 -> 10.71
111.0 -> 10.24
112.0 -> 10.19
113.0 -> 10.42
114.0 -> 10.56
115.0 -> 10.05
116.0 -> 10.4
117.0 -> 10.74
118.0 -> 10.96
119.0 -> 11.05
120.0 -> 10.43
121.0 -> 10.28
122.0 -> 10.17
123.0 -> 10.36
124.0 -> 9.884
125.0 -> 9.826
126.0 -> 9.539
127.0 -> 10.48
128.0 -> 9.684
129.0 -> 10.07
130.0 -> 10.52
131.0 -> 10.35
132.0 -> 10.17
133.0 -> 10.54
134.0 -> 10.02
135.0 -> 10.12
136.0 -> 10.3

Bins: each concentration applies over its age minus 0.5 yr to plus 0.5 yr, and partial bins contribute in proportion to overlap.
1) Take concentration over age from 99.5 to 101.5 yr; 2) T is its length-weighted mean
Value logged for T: 10.2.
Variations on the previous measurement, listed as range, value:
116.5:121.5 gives 10.7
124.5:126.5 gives 9.68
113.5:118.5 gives 10.5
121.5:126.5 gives 9.96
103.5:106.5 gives 10.5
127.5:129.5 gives 9.88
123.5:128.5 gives 9.88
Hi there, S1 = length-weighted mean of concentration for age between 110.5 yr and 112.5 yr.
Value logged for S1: 10.2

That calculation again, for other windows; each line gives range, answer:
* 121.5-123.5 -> 10.3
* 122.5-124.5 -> 10.1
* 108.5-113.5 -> 10.3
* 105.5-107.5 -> 10.3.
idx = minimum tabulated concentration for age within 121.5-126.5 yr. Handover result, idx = 9.539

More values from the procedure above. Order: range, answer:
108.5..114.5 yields 9.894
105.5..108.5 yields 10.09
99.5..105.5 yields 9.829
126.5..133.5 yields 9.684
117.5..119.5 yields 10.96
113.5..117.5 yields 10.05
